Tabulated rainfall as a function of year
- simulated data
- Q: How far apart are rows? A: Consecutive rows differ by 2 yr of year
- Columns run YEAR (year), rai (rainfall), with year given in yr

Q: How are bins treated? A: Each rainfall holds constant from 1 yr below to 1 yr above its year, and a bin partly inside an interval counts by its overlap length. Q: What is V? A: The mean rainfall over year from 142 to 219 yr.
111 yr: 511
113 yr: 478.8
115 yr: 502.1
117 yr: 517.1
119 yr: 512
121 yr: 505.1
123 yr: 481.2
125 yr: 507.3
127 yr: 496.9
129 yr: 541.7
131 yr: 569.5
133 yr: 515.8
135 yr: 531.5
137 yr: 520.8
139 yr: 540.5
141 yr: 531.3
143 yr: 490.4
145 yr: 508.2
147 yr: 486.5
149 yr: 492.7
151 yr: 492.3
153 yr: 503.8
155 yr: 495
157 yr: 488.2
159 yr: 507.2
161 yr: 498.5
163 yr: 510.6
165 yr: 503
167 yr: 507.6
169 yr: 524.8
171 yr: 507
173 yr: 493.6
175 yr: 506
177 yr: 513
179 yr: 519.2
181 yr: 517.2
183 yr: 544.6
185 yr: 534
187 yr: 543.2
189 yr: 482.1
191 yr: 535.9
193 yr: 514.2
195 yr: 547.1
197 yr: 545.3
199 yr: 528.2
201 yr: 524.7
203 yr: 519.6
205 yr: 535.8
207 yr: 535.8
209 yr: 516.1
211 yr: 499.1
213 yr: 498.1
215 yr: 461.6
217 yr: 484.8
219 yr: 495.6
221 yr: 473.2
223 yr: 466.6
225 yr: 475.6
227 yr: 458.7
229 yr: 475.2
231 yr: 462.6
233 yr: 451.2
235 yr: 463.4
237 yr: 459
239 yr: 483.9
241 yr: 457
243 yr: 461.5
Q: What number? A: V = 511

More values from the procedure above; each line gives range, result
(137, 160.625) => 504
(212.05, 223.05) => 481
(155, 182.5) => 508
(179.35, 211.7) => 527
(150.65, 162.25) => 498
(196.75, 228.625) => 500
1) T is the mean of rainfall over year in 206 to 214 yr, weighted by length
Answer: 512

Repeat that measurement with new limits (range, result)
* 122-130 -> 507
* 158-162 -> 503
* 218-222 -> 484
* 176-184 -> 524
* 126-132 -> 536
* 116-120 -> 515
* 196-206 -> 531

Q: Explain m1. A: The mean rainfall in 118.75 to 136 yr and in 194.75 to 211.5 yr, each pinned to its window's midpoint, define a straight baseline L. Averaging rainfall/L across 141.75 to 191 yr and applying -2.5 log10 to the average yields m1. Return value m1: 0.033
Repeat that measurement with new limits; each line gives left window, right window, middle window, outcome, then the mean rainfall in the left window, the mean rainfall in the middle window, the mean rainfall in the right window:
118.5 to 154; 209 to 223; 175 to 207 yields -0.068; 513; 527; 486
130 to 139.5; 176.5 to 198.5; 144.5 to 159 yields 0.078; 535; 496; 527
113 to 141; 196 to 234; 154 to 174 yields 0.010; 518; 504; 495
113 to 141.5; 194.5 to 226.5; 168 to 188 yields -0.021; 518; 520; 505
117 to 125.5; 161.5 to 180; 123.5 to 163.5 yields -0.012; 503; 511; 509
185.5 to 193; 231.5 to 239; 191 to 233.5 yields -0.019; 520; 500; 462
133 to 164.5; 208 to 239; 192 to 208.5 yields -0.096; 507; 531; 476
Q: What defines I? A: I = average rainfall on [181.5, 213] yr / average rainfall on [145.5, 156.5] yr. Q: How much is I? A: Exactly 1.1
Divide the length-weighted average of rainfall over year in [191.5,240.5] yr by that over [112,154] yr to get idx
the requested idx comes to 0.97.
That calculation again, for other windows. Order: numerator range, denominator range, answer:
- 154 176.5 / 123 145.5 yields 0.97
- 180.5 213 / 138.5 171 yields 1.04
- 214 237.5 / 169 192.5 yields 0.91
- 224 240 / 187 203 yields 0.89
